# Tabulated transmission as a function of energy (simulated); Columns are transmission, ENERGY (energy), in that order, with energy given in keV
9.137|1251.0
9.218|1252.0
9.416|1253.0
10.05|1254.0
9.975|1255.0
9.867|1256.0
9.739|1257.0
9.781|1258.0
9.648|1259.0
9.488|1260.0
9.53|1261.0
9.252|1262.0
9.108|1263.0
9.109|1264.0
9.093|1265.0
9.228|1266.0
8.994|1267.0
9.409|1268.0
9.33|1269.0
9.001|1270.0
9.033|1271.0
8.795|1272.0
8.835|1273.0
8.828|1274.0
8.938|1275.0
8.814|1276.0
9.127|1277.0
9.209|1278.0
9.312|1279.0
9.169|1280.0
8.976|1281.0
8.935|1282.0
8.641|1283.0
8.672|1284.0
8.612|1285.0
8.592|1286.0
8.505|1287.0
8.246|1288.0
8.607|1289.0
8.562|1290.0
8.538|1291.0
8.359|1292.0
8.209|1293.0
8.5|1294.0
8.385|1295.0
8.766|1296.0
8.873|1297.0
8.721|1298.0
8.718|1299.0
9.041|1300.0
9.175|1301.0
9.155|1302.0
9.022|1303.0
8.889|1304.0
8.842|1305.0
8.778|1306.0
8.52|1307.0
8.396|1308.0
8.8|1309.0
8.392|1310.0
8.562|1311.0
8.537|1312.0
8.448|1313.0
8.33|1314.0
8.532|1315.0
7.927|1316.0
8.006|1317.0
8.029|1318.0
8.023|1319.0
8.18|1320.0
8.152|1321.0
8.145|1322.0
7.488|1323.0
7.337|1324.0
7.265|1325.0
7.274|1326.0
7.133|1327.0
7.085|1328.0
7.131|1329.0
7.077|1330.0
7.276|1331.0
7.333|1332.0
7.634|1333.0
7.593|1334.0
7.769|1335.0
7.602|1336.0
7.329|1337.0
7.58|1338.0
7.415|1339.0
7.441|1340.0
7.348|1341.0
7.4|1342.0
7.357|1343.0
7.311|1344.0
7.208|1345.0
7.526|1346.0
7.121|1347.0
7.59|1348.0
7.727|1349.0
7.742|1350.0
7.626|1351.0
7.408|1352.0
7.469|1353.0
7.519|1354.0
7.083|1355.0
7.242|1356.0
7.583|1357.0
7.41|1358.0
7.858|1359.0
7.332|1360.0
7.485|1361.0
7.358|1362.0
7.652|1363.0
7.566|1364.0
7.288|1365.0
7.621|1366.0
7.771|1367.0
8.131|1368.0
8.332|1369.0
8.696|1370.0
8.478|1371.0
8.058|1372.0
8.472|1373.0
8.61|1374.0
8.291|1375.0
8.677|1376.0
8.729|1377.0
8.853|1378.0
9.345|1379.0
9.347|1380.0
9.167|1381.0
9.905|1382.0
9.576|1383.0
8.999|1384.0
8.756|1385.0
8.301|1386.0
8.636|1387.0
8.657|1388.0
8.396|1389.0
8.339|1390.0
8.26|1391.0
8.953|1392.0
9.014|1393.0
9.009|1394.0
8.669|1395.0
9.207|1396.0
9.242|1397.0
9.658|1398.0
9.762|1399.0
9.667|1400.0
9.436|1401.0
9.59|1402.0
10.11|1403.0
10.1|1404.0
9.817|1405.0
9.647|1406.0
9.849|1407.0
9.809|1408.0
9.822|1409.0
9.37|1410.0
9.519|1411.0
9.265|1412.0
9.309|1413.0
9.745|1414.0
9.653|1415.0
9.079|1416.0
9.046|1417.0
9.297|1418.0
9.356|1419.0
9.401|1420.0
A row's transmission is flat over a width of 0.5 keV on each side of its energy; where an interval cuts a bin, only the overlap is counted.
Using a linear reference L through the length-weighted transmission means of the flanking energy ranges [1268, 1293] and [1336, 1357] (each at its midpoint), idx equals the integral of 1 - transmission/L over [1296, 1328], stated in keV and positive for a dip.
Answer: -0.7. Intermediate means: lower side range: 8.82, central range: 8.33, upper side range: 7.43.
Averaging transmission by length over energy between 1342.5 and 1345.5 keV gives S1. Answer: 7.29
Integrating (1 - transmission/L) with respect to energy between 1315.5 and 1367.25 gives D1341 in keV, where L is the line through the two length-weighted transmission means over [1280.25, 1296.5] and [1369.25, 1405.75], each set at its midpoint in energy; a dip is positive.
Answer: 7.6 keV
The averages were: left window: 8.58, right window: 9.02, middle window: 7.51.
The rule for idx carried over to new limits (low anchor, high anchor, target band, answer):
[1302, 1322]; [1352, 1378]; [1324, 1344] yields 2.1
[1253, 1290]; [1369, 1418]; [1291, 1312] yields 1.0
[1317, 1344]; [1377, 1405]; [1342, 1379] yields 2.4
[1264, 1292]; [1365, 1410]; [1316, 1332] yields 2.4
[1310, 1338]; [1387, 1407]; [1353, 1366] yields 1.6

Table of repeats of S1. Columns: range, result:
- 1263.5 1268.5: 9.17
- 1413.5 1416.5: 9.49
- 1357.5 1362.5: 7.49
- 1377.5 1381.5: 9.18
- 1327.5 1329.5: 7.11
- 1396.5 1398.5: 9.45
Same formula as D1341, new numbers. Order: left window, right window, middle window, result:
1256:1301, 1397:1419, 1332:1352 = 3.8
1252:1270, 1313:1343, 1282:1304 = -0.3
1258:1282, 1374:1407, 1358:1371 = 1.9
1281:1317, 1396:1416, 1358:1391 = 3.4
